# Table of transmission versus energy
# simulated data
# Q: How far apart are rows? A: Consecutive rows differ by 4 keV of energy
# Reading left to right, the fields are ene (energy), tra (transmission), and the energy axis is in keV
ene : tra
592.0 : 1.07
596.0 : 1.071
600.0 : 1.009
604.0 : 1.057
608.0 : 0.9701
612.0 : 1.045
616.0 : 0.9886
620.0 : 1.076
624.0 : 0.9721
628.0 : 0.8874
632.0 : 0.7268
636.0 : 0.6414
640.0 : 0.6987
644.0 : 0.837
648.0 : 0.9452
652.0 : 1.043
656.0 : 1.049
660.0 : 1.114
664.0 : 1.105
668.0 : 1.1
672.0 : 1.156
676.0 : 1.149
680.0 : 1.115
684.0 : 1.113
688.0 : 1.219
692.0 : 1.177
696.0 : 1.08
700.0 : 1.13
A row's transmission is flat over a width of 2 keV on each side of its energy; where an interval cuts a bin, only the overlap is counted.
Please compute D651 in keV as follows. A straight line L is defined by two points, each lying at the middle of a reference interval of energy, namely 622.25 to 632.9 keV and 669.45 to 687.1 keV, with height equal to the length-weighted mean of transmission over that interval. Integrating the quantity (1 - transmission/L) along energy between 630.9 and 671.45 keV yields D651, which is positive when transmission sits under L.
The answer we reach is 2.6 keV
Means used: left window 0.873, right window 1.14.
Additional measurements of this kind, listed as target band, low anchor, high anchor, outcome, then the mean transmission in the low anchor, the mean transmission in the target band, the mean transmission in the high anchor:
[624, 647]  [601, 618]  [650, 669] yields 5.8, 1.01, 0.785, 1.08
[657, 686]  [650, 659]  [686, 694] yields 0.1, 1.05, 1.12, 1.2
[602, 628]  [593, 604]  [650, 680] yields 1.3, 1.05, 1.01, 1.1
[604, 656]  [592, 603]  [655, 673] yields 7.8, 1.05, 0.914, 1.11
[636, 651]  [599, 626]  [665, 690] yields 3.6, 1.02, 0.817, 1.14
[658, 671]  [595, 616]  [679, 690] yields 0.1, 1.02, 1.11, 1.15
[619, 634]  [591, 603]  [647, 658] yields 1.9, 1.05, 0.905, 1.02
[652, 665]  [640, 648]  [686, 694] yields -1.9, 0.829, 1.08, 1.2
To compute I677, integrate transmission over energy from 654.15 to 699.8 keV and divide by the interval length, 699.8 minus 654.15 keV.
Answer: 1.13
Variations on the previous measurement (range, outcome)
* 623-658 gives 0.864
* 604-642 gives 0.898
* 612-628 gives 1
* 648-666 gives 1.06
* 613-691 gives 1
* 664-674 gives 1.12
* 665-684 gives 1.13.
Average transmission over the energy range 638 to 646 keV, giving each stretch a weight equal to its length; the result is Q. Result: 0.768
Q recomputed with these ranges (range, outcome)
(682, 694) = 1.17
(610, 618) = 1.02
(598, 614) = 1.02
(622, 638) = 0.807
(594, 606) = 1.05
